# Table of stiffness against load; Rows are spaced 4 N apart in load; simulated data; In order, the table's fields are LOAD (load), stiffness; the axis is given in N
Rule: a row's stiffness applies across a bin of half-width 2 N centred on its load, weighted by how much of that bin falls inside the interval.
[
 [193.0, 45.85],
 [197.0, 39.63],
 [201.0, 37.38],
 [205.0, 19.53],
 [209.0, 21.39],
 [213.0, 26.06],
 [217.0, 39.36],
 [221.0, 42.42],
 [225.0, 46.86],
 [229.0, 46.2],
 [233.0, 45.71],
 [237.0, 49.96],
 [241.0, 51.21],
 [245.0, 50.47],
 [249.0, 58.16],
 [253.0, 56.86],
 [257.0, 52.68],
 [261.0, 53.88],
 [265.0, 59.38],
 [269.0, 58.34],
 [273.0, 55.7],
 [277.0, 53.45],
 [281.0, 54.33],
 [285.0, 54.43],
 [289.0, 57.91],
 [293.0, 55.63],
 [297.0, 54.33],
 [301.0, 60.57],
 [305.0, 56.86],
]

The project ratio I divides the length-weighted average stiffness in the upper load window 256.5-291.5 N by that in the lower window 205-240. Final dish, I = 1.4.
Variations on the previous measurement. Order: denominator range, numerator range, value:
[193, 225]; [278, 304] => 1.65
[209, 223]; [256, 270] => 1.66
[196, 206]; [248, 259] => 1.70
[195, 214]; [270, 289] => 1.90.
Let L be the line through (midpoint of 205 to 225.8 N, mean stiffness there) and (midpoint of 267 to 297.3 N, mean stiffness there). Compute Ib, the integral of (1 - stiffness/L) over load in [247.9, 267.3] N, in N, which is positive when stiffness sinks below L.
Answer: -3.7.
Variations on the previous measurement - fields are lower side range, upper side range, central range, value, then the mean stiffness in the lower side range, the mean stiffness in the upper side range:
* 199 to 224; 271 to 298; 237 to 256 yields -4.76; 31.7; 55.1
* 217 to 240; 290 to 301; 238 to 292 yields -3.77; 45.8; 56.3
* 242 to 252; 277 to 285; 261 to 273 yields -0.73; 54.3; 54.1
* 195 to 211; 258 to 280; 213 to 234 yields -2.50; 29.5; 55.9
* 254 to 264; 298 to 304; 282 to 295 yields 0.37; 54.2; 58.9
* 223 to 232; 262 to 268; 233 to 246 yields 0.11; 46.4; 58.3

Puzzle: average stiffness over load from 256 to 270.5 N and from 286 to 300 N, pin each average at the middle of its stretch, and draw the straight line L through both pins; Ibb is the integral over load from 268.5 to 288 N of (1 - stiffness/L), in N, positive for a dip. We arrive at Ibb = 0.37 N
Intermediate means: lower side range 56.2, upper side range 56.2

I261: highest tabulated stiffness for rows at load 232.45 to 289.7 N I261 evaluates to 59.38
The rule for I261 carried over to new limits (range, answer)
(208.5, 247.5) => 51.21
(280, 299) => 57.91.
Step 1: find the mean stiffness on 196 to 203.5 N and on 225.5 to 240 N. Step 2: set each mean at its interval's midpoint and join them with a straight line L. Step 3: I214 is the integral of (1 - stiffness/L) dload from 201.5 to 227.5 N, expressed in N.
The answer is 5.6 N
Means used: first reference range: 37.1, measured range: 33.1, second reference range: 47.5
